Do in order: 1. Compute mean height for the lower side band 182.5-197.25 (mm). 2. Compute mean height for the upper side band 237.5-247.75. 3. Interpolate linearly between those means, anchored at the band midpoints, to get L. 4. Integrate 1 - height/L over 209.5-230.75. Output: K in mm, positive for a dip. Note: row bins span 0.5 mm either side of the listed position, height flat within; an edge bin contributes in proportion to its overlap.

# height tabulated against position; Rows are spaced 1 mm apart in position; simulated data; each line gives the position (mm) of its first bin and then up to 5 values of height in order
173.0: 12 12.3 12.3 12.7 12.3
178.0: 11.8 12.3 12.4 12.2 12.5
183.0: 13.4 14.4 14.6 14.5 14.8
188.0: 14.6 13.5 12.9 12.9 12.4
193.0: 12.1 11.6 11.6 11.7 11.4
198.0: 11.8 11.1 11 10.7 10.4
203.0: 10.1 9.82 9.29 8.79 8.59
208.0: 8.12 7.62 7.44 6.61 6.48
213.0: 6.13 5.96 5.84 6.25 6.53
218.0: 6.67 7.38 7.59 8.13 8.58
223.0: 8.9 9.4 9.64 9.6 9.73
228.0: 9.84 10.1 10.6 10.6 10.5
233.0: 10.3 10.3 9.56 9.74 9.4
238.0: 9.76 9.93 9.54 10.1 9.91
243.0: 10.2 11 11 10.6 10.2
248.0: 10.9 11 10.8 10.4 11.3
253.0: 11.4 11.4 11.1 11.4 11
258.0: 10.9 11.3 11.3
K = 6.3 mm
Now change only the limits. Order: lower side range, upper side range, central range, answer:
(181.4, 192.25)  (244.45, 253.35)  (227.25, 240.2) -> 1.7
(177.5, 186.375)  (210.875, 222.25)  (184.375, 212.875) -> -2.0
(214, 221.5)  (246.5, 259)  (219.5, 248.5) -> -3.8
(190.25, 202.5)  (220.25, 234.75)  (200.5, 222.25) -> 5.8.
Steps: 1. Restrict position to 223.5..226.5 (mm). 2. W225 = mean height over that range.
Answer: 9.55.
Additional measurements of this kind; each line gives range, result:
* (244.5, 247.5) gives 10.6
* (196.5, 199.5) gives 11.4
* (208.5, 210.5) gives 7.53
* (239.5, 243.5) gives 9.94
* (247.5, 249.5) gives 10.9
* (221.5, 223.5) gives 8.74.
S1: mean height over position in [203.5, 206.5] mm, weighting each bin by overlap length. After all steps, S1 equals 9.3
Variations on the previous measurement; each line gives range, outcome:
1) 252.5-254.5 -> 11.4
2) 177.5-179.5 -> 12.1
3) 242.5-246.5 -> 10.7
